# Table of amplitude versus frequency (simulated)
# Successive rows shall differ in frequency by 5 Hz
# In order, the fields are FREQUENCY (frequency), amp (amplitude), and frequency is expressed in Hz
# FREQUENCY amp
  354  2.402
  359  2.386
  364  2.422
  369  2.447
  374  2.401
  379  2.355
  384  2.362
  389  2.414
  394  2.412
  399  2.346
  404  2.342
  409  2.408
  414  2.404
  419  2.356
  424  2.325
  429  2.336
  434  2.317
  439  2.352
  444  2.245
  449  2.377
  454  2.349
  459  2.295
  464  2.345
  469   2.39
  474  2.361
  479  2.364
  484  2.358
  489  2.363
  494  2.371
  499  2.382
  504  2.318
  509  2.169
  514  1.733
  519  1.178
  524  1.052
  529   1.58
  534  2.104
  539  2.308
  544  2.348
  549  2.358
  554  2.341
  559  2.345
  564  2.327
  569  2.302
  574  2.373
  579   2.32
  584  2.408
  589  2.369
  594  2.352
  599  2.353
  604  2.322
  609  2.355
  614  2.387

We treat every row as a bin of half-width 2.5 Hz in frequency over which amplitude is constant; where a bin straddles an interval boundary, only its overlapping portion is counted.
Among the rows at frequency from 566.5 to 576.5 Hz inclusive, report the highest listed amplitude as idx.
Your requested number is 2.373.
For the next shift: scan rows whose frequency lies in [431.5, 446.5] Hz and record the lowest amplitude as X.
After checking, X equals 2.245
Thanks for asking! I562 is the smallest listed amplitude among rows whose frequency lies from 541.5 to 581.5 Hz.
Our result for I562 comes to 2.302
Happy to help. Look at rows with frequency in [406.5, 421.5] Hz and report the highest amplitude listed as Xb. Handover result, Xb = 2.408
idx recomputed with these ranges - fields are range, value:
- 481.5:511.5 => 2.382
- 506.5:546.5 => 2.348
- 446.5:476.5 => 2.39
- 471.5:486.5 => 2.364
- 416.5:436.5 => 2.356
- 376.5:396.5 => 2.414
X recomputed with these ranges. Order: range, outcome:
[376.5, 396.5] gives 2.355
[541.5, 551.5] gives 2.348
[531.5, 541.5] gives 2.104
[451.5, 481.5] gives 2.295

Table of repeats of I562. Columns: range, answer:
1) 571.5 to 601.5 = 2.32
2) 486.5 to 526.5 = 1.052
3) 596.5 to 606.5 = 2.322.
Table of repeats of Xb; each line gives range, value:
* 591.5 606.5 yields 2.353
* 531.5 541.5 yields 2.308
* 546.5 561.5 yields 2.358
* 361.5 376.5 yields 2.447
